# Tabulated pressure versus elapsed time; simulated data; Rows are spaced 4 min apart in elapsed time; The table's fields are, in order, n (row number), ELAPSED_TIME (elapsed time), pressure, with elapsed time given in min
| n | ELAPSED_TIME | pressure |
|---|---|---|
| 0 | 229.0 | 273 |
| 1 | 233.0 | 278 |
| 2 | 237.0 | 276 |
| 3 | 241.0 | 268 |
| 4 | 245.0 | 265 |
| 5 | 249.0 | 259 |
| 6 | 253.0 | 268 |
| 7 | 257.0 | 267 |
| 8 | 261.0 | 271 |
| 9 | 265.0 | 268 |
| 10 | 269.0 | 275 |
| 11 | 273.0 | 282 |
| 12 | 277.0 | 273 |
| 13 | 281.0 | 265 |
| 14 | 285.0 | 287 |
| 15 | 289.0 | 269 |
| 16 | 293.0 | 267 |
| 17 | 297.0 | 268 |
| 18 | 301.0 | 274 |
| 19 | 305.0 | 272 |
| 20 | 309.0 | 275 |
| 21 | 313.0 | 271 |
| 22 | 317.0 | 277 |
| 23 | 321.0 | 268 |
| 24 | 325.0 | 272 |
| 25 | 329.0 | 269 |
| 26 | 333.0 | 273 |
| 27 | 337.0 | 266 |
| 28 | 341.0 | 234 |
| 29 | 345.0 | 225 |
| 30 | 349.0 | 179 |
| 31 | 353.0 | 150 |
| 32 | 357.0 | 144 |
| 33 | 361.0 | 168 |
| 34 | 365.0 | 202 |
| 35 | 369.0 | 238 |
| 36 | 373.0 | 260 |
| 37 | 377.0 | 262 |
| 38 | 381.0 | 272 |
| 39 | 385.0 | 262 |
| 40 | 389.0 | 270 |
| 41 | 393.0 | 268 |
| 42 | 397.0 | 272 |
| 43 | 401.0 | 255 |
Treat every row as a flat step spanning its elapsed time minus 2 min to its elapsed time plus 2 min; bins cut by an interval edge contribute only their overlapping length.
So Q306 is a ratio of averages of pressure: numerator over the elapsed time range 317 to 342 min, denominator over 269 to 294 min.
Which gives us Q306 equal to 0.97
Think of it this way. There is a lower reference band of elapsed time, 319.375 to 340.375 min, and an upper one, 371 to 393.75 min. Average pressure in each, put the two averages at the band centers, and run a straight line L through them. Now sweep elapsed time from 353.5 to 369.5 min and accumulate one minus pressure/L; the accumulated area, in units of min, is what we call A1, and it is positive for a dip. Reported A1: 5.2 min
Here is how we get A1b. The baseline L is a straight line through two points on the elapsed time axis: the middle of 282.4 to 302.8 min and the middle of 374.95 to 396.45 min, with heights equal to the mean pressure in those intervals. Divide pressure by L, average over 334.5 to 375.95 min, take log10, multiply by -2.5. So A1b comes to 0.276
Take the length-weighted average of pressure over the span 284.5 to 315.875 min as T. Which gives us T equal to 272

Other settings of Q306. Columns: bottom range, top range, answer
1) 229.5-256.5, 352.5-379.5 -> 0.77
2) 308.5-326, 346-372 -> 0.68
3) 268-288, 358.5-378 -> 0.80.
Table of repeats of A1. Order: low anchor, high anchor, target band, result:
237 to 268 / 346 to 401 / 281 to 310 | -2.2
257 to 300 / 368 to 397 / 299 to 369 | 8.2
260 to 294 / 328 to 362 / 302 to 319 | -2.2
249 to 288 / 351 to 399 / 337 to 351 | 1.3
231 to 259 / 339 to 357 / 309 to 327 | -4.9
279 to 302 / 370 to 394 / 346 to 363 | 6.5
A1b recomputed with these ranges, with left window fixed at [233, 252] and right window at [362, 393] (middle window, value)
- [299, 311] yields -0.06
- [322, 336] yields -0.06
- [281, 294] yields -0.05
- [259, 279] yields -0.04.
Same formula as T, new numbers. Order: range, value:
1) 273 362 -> 249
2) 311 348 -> 259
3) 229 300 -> 271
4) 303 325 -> 273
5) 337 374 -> 202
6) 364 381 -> 246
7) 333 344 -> 252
